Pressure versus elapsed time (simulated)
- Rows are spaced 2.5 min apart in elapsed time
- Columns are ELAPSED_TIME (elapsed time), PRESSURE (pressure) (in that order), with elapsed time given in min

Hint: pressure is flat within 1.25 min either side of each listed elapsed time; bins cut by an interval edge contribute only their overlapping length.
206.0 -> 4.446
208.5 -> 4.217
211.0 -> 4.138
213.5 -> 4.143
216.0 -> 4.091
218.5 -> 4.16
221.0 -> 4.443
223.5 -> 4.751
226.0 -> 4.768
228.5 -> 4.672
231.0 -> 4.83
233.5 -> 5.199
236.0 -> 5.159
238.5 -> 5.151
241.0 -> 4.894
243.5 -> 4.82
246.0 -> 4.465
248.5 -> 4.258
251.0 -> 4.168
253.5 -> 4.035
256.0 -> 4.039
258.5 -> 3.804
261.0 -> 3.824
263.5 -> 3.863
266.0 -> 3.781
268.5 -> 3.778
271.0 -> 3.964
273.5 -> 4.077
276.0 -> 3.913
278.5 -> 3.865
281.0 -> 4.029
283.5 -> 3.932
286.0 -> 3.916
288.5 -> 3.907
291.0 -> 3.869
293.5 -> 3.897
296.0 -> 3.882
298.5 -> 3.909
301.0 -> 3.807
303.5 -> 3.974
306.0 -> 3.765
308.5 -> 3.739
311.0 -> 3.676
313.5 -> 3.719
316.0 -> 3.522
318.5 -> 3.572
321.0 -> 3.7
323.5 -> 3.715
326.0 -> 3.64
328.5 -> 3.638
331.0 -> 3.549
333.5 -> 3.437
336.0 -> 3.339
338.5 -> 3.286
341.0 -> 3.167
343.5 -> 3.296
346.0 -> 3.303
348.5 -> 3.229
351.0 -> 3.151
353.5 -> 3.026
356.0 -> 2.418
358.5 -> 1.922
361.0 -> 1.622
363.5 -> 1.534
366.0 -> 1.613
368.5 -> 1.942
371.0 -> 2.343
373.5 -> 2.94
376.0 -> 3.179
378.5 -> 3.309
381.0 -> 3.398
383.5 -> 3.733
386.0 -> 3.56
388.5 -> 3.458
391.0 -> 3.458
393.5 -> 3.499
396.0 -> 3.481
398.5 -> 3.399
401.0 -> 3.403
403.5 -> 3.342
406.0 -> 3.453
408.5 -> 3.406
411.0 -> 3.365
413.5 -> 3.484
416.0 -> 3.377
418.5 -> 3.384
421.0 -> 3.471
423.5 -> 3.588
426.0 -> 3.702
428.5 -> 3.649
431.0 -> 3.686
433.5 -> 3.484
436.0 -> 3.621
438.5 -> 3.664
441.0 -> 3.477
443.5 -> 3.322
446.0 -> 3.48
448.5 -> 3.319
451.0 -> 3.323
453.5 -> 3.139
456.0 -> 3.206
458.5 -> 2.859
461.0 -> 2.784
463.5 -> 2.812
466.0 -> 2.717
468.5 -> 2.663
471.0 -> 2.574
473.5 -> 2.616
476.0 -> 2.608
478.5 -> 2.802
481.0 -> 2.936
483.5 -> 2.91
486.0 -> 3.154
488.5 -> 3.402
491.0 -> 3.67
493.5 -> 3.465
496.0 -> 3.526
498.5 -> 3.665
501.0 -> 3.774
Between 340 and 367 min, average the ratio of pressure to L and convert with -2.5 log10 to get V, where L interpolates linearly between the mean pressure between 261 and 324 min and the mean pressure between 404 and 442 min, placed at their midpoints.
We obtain 0.39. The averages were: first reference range 3.83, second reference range 3.52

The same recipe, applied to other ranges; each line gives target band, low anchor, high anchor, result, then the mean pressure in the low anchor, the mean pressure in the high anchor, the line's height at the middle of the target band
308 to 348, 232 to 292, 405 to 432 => 0.12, 4.2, 3.5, 3.91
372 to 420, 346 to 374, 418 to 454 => -0.18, 2.37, 3.5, 2.9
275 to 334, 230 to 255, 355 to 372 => -0.17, 4.69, 1.9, 3.26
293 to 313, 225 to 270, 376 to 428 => 0.07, 4.41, 3.46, 4.07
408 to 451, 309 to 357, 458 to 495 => -0.13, 3.4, 2.94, 3.09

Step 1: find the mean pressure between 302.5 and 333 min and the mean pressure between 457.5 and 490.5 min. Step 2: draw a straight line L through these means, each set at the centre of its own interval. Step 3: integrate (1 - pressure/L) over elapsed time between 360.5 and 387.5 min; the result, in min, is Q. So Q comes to 5.4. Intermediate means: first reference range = 3.68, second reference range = 2.85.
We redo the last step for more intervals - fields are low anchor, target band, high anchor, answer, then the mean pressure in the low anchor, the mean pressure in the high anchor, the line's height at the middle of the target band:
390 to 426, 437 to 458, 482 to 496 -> 0.24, 3.45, 3.33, 3.39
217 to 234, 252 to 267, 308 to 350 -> 1.33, 4.66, 3.5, 4.28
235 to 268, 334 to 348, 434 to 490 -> 1.85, 4.31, 3.07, 3.78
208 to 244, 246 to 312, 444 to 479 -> 5.09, 4.63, 2.93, 4.25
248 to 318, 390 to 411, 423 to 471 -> 0.09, 3.88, 3.27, 3.44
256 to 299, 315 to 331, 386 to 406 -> 0.42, 3.9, 3.44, 3.72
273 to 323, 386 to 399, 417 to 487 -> -0.16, 3.83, 3.18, 3.43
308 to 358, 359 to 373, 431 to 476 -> 6.05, 3.38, 3.12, 3.31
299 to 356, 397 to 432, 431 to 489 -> -2.72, 3.49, 3.09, 3.23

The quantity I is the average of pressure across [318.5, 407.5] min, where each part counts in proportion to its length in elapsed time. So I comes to 3.11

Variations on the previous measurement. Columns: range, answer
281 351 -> 3.64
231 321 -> 4.07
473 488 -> 2.88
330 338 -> 3.42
